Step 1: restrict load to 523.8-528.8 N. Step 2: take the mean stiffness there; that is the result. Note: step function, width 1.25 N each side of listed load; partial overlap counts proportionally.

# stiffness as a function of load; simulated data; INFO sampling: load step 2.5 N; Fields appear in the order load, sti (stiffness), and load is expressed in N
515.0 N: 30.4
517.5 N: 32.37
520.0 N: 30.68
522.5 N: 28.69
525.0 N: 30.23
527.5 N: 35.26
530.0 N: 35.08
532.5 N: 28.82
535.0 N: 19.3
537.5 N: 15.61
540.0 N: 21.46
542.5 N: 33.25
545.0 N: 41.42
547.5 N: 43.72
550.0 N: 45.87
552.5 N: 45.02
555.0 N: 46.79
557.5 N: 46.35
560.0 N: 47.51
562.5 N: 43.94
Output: 32.8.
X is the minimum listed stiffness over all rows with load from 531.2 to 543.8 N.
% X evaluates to 15.61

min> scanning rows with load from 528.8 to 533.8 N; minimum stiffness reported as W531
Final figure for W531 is 28.82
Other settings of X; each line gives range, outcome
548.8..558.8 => 45.02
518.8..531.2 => 28.69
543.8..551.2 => 41.42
